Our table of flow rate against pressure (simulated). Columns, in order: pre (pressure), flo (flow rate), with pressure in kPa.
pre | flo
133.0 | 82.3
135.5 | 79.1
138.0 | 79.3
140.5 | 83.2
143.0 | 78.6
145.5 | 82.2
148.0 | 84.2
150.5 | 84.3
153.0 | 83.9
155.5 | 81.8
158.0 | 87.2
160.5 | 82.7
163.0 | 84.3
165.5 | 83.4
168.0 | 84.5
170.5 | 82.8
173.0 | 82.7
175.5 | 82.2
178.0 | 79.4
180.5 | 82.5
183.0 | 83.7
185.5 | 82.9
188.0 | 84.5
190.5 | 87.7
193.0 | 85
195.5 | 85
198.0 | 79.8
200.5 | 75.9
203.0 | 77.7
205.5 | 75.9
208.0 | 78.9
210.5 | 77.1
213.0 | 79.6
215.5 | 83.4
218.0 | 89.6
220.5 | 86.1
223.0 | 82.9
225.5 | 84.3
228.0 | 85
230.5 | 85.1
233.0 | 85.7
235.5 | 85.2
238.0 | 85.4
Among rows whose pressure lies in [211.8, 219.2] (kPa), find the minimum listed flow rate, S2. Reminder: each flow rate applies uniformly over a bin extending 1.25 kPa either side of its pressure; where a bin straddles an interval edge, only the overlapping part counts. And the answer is 79.6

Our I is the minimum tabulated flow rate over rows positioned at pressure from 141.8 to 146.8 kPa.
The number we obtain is 78.6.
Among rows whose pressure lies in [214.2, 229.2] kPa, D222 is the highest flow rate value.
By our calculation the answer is 89.6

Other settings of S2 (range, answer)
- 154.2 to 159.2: 81.8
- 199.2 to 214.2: 75.9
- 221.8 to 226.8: 82.9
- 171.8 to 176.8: 82.2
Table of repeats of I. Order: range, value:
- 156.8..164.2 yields 82.7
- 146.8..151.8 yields 84.2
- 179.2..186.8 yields 82.5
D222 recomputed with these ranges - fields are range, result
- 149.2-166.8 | 87.2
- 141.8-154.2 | 84.3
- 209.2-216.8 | 83.4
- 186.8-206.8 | 87.7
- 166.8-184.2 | 84.5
